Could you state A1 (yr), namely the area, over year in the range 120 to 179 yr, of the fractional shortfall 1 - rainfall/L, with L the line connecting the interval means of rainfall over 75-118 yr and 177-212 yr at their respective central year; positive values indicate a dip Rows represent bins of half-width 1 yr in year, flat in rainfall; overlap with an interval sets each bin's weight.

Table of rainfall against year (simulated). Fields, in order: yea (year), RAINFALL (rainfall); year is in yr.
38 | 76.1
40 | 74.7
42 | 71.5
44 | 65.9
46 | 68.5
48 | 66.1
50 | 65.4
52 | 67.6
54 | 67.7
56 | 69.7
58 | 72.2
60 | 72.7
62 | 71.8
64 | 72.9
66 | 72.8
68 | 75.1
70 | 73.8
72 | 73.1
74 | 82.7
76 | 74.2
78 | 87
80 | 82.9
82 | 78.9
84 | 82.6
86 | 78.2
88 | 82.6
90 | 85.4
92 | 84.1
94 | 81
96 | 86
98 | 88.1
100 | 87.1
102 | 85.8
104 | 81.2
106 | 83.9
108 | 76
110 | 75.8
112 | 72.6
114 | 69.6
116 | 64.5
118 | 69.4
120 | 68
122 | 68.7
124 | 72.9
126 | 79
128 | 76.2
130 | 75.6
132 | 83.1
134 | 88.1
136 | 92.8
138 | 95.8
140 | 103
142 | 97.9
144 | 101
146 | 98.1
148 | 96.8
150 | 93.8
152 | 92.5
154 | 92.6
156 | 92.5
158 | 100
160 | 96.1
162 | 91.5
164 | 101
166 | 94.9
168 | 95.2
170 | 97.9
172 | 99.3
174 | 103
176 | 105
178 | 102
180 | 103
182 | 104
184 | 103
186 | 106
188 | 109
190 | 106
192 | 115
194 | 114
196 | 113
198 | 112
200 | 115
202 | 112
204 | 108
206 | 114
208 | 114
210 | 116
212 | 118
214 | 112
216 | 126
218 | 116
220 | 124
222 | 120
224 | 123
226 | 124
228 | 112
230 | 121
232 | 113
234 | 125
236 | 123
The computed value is 2.6 yr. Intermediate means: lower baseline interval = 80.1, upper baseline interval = 110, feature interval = 92.2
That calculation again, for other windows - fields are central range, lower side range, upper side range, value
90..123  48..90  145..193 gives 2.5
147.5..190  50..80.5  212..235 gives 1.9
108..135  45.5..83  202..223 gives 4.8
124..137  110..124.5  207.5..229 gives -0.9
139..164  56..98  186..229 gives 0.7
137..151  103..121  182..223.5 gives -1.7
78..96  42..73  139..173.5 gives -1.0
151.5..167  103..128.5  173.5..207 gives -0.2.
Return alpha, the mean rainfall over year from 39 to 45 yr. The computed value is 70.7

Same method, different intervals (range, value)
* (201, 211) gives 113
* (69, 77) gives 75.9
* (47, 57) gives 67.3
